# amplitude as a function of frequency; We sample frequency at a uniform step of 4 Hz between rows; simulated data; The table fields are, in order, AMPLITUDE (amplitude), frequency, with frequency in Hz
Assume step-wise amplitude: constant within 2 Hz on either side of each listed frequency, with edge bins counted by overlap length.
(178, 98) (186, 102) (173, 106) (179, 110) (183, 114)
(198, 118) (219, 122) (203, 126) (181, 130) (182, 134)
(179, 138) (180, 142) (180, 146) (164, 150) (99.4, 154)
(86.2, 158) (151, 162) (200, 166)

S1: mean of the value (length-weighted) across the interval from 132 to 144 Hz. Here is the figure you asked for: 180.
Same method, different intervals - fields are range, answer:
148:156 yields 132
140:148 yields 180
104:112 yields 176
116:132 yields 200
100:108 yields 180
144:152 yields 172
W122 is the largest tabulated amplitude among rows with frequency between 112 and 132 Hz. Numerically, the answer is 219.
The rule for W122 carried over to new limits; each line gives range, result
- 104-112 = 179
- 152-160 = 99.4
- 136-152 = 180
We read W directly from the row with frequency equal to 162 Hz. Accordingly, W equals 151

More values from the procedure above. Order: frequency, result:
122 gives 219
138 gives 179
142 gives 180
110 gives 179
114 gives 183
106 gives 173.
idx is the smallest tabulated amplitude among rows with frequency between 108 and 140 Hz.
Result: 179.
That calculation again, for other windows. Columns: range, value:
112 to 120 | 183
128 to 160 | 86.2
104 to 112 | 173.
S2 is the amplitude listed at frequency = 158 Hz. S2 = 86.2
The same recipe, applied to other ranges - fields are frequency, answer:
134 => 182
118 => 198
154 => 99.4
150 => 164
